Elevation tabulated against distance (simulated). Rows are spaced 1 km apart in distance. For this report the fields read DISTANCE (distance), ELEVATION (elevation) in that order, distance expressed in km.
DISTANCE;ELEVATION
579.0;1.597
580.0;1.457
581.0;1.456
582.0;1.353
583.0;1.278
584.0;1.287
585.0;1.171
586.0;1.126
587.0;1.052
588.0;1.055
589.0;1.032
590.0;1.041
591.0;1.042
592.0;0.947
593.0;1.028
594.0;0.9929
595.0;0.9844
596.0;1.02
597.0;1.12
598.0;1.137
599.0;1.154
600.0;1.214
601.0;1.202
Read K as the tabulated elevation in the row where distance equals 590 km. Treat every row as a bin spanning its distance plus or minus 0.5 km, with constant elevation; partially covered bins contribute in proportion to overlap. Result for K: 1.041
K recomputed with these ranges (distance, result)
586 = 1.126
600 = 1.214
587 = 1.052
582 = 1.353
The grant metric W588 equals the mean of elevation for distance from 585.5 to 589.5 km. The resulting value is 1.07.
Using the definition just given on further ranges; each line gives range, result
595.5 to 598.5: 1.09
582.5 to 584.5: 1.28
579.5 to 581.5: 1.46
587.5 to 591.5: 1.04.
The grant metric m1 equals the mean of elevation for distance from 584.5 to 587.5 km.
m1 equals 1.12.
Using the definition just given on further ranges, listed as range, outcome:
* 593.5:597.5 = 1.03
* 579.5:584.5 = 1.37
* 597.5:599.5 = 1.15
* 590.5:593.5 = 1.01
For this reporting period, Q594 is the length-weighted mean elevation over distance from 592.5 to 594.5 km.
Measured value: 1.01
